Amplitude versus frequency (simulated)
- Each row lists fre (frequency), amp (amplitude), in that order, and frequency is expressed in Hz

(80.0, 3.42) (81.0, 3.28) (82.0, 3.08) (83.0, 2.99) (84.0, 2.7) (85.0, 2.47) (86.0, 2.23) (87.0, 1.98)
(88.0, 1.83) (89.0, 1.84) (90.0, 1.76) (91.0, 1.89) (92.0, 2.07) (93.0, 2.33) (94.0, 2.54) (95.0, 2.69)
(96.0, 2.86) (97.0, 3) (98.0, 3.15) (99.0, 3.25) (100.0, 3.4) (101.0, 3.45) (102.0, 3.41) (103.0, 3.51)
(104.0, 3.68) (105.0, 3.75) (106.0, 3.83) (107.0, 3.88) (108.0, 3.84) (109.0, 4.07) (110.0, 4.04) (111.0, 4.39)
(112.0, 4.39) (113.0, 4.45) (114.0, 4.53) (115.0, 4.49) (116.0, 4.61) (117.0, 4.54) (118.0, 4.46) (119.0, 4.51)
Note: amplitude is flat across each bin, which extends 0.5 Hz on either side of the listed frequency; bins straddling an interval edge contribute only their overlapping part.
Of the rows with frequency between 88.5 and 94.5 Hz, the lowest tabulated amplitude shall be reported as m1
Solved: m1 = 1.76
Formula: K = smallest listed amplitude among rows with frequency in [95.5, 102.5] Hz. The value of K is 2.86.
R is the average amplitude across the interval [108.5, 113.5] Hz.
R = 4.27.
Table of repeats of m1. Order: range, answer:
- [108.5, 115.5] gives 4.04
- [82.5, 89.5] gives 1.83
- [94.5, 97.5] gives 2.69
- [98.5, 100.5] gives 3.25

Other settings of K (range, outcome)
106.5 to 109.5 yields 3.84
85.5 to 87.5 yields 1.98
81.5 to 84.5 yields 2.7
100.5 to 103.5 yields 3.41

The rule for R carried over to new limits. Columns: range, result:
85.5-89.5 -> 1.97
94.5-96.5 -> 2.77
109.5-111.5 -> 4.21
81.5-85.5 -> 2.81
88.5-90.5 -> 1.8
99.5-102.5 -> 3.42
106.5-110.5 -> 3.96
